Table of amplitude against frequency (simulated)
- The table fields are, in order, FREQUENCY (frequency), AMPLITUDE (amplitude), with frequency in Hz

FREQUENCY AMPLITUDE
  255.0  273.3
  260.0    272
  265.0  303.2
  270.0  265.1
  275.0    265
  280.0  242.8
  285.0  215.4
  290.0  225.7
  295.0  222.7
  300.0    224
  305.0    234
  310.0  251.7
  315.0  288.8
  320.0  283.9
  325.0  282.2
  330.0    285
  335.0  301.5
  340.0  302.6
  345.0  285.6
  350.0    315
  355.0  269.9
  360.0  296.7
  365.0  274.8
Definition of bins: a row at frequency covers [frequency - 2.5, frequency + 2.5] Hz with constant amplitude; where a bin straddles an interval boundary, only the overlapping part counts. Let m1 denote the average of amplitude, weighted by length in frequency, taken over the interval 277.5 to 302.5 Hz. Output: 226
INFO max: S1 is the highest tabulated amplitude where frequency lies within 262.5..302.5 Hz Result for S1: 303.2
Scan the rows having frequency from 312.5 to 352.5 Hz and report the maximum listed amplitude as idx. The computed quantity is 315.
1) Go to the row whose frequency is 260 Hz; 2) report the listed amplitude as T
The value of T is 272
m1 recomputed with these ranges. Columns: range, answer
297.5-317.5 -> 250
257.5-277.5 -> 276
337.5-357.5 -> 293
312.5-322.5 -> 286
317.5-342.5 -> 291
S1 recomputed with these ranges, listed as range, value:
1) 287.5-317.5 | 288.8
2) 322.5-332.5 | 285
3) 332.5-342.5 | 302.6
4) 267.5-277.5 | 265.1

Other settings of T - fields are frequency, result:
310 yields 251.7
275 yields 265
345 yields 285.6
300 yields 224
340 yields 302.6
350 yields 315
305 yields 234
